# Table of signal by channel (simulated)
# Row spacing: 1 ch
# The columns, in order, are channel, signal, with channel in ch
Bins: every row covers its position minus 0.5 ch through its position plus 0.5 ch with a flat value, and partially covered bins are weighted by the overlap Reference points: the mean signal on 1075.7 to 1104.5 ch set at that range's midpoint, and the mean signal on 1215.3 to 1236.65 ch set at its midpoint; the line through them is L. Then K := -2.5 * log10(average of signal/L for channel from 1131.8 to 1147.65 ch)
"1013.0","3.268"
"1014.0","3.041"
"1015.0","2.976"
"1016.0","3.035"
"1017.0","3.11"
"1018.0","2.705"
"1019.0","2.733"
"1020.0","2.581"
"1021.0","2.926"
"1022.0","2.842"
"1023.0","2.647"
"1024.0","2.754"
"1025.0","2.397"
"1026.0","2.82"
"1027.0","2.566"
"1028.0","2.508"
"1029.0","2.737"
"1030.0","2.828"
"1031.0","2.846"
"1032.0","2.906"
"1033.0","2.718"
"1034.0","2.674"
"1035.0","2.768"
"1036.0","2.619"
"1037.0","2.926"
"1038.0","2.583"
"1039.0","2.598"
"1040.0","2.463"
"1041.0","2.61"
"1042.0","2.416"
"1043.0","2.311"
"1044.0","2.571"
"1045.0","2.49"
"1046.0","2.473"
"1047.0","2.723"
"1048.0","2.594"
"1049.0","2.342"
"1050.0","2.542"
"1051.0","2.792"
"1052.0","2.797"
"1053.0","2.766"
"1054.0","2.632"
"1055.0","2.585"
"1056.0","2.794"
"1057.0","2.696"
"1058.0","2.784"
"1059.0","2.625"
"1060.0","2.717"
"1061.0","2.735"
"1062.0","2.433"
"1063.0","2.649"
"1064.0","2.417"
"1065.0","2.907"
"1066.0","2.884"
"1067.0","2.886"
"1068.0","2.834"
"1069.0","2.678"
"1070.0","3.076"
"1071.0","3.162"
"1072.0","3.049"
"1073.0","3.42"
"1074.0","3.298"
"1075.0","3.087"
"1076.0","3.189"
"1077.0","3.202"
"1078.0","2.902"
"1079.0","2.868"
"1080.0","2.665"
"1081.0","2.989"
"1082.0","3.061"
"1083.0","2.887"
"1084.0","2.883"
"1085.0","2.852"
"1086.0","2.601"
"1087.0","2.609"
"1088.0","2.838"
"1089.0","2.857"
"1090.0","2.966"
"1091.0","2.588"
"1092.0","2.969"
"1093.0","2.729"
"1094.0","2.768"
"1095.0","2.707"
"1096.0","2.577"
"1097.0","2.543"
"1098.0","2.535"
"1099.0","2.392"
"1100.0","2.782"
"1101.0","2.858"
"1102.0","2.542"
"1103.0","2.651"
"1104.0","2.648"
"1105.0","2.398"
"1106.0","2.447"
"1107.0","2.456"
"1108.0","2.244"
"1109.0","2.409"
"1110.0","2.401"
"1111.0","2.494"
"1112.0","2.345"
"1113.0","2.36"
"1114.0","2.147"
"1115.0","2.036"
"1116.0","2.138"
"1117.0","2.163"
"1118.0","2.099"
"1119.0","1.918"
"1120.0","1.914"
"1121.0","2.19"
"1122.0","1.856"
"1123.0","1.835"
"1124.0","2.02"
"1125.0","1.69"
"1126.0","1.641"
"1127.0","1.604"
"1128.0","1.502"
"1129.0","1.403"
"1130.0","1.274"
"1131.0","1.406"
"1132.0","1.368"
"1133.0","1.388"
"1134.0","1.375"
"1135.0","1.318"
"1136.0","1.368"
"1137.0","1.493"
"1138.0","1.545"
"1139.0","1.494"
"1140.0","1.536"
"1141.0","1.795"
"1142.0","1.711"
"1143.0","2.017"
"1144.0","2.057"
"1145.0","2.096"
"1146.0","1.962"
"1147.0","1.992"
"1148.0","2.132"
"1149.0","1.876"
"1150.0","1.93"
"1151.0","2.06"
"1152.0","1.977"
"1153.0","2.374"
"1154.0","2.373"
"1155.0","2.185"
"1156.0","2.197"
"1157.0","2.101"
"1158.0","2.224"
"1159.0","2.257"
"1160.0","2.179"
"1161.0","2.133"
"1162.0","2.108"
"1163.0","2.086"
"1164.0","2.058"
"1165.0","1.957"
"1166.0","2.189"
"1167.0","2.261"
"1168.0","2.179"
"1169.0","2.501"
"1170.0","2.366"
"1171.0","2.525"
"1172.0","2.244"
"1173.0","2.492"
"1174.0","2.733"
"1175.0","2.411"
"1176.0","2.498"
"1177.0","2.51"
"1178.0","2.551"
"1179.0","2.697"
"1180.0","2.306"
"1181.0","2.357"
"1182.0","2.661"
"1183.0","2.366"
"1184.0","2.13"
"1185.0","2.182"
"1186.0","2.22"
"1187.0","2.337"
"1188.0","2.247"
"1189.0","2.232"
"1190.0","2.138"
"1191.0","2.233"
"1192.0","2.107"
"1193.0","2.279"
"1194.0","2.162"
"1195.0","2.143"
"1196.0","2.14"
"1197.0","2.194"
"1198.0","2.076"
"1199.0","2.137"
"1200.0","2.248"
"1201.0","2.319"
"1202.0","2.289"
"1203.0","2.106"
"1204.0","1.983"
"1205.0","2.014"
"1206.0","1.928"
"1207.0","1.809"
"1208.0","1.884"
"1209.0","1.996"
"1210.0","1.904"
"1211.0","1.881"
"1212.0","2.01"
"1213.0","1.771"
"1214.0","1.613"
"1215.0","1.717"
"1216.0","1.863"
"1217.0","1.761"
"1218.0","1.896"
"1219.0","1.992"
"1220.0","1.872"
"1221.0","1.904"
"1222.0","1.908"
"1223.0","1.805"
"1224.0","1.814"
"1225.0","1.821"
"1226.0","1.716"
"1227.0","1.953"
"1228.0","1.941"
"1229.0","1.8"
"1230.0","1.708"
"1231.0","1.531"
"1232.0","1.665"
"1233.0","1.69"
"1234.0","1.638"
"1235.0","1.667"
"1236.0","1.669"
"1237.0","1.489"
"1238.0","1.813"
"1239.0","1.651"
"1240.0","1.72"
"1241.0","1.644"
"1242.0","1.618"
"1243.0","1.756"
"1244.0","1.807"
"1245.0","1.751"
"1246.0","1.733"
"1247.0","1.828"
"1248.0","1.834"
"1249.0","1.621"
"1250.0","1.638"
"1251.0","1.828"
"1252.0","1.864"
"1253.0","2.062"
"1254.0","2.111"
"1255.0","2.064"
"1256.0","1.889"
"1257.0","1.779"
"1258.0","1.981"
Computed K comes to 0.40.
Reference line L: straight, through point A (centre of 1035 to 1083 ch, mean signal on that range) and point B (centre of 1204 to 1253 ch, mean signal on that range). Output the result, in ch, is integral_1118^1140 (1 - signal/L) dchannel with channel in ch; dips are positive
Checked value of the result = 7.0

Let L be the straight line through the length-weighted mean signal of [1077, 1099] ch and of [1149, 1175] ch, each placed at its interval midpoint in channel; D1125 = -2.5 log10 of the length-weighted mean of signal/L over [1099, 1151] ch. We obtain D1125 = 0.26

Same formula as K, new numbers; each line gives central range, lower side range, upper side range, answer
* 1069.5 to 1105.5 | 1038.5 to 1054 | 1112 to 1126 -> -0.25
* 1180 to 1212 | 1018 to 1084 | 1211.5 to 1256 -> -0.09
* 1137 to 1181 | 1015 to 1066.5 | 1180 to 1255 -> 0.01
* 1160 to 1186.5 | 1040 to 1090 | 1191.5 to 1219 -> -0.07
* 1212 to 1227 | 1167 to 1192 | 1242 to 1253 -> 0.11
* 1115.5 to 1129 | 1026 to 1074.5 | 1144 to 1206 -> 0.29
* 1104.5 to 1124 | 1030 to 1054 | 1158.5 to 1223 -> 0.10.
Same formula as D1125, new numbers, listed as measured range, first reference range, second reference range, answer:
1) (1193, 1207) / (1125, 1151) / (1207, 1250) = -0.219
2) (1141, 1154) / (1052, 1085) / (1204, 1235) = 0.150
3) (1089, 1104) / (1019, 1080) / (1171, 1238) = -0.065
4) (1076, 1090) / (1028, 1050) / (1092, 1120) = -0.152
